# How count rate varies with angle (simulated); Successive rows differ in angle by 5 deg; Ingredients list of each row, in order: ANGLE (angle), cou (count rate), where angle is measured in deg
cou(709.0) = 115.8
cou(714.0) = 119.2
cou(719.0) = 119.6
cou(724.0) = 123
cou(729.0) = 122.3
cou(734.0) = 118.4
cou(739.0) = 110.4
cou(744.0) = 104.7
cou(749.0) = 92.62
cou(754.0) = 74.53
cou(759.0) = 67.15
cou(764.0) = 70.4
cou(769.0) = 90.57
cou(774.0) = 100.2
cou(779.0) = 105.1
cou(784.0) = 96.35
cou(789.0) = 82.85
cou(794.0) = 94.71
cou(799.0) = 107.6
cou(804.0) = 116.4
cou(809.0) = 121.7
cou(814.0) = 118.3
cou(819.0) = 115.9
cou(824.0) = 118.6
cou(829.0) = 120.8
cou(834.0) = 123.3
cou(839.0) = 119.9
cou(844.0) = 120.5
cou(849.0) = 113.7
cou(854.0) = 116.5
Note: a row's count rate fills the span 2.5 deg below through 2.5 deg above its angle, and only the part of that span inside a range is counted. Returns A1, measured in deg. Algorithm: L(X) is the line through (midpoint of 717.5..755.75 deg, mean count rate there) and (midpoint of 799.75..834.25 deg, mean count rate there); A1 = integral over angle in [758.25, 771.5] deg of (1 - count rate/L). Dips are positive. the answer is 4.1 deg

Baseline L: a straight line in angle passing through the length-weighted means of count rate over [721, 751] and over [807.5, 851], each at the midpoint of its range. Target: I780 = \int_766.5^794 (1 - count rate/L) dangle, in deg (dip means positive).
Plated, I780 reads 4.90 deg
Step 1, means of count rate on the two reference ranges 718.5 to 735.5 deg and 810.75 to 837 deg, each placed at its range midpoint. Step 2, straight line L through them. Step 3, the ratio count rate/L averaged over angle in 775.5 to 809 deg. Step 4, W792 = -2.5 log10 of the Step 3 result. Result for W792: 0.18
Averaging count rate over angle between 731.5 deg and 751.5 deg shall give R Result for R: 107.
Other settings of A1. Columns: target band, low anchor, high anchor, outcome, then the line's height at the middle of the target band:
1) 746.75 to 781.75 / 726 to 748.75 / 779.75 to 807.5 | 6.8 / 107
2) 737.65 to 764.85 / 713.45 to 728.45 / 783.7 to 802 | 5.9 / 110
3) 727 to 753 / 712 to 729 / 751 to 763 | -3.5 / 94.6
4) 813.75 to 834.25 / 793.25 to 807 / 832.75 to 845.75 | -0.5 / 116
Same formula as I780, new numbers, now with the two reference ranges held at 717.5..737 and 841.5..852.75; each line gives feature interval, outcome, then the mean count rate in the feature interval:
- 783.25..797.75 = 3.25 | 92.1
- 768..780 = 2.05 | 98.8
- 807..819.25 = -0.10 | 119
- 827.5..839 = -0.42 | 122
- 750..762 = 4.63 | 73.5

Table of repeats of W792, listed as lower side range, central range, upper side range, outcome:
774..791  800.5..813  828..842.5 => -0.10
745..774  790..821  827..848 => -0.06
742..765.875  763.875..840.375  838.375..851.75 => -0.07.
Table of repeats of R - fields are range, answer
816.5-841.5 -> 120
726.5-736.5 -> 120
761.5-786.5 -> 92.5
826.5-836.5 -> 122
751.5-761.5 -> 70.8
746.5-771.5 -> 79.1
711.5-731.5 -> 121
